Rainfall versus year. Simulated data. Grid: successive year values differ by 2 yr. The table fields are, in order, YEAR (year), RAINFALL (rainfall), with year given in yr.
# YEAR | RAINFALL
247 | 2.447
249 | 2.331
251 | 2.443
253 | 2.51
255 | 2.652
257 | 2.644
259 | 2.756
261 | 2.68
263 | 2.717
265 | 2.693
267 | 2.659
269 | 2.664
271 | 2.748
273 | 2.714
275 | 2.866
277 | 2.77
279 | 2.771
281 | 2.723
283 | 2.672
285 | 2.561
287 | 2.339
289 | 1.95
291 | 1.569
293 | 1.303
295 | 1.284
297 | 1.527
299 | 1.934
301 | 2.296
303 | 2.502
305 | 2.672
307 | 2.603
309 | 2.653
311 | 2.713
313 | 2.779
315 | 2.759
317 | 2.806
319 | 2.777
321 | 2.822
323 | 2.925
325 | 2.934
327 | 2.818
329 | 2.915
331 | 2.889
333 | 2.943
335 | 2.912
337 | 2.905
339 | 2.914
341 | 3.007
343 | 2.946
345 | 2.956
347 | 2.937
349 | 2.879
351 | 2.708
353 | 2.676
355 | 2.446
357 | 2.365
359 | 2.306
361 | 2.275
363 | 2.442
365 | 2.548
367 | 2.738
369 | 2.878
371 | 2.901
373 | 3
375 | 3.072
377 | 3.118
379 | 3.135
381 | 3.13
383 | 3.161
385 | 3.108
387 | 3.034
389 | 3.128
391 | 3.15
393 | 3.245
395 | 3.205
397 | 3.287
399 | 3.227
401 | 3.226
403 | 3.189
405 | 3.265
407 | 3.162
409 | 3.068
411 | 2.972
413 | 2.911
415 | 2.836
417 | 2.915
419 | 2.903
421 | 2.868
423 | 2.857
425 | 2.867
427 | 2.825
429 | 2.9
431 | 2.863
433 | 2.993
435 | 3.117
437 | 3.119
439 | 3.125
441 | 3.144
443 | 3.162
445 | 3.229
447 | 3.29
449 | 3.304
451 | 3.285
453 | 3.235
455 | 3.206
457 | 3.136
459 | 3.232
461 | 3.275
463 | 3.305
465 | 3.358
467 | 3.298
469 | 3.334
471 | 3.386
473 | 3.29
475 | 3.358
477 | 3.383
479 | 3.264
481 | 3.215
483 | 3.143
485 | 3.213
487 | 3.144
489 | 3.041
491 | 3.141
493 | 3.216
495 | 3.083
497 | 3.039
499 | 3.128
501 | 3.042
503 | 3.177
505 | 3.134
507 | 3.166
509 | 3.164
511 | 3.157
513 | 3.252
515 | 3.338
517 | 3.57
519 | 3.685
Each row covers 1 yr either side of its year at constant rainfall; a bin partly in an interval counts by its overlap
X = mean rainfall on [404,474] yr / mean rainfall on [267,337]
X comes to 1.23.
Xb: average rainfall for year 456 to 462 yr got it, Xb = 3.21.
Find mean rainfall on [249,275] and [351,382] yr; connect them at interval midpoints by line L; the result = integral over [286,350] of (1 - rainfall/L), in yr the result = 3.1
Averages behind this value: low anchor 2.65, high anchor 2.73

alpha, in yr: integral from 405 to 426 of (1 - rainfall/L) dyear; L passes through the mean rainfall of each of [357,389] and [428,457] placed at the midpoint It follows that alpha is 0.5 yr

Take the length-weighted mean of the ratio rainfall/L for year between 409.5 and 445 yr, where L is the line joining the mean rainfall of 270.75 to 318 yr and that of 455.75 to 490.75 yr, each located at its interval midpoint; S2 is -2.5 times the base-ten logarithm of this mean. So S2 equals 0.02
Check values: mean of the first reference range 2.39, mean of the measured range 2.97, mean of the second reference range 3.25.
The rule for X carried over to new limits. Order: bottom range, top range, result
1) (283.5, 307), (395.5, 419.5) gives 1.52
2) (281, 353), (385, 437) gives 1.18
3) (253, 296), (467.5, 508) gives 1.30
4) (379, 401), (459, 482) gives 1.05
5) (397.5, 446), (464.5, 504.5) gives 1.06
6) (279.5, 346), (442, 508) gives 1.26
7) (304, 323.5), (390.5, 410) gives 1.17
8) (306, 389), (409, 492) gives 1.11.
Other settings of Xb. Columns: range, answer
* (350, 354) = 2.69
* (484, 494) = 3.15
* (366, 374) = 2.88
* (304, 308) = 2.64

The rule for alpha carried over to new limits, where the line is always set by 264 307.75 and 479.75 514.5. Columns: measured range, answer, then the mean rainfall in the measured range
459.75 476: -1.5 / 3.32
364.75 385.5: -2.3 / 2.99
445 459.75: -1.3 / 3.24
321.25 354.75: -4.4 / 2.88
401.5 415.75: -1.3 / 3.07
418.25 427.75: 0.0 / 2.86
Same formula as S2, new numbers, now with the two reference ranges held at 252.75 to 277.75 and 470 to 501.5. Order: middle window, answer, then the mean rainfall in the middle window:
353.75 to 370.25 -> 0.16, 2.51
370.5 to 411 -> -0.06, 3.14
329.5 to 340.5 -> -0.02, 2.92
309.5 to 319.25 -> 0.02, 2.76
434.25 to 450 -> -0.03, 3.19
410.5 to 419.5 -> 0.05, 2.9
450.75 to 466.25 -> -0.04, 3.25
